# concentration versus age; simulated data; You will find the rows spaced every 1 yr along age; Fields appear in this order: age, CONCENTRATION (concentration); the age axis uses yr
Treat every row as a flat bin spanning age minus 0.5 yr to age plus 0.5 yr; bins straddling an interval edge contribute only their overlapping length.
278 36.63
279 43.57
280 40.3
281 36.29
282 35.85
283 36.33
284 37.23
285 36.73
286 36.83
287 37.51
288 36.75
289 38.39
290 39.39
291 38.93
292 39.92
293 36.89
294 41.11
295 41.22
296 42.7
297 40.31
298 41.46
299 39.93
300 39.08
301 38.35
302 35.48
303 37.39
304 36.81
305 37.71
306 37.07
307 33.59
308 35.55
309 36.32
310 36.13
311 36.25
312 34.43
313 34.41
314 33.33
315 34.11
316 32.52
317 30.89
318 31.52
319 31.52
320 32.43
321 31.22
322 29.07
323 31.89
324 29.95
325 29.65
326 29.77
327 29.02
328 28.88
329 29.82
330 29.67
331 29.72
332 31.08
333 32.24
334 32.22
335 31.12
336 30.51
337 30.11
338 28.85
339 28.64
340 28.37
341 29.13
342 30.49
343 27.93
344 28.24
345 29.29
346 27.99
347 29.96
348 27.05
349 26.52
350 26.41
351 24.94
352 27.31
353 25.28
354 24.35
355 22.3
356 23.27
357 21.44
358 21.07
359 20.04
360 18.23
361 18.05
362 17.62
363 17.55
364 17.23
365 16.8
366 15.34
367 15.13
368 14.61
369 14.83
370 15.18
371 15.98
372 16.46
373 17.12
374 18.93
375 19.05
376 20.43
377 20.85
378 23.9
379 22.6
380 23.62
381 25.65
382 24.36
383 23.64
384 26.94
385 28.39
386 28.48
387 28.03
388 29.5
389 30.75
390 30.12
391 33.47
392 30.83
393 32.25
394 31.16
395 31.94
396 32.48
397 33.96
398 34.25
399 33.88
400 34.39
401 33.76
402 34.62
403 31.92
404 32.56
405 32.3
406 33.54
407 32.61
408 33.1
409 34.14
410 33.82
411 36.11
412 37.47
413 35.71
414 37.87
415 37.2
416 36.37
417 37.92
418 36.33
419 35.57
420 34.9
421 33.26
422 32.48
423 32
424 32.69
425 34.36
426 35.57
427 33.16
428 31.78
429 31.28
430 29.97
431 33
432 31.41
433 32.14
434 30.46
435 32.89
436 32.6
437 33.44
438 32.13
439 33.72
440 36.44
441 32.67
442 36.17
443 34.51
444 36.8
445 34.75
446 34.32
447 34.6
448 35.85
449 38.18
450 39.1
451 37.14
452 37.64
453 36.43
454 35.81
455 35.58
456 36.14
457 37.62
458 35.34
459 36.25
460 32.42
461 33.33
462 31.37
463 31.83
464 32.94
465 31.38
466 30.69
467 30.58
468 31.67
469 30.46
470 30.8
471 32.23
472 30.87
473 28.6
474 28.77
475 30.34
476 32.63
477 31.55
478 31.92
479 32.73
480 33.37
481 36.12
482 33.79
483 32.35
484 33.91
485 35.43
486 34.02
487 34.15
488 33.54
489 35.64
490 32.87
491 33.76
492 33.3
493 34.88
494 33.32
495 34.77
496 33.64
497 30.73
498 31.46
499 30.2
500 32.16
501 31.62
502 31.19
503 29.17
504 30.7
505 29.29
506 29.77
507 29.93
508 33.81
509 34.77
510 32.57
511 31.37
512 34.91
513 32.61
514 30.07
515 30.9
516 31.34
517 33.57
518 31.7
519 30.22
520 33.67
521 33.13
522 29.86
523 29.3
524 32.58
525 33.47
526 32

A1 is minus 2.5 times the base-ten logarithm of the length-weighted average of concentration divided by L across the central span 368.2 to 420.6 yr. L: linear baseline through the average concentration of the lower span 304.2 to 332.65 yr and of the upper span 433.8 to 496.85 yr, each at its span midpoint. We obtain 0.13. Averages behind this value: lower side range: 32.5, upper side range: 33.7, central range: 29.4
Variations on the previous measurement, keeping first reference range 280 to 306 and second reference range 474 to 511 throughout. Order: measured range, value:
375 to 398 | 0.27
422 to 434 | 0.07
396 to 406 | 0.06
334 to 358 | 0.32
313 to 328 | 0.20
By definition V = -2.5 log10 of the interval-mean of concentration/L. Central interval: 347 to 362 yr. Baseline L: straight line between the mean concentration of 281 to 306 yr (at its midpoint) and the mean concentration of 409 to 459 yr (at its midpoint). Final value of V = 0.49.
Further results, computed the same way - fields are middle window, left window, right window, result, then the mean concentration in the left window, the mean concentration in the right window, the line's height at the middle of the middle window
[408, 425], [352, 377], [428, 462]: -0.214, 18.8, 34.5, 28.9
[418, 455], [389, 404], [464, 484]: -0.066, 32.7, 31.7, 32.2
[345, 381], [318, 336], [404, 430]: 0.460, 30.6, 34.3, 32.1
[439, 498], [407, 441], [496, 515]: -0.037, 33.9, 31.5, 32.6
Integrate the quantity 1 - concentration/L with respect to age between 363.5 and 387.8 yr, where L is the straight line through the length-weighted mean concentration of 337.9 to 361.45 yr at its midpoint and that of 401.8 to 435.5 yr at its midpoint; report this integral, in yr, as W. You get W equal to 6.9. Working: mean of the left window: 25.6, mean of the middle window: 20.7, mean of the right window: 33.8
